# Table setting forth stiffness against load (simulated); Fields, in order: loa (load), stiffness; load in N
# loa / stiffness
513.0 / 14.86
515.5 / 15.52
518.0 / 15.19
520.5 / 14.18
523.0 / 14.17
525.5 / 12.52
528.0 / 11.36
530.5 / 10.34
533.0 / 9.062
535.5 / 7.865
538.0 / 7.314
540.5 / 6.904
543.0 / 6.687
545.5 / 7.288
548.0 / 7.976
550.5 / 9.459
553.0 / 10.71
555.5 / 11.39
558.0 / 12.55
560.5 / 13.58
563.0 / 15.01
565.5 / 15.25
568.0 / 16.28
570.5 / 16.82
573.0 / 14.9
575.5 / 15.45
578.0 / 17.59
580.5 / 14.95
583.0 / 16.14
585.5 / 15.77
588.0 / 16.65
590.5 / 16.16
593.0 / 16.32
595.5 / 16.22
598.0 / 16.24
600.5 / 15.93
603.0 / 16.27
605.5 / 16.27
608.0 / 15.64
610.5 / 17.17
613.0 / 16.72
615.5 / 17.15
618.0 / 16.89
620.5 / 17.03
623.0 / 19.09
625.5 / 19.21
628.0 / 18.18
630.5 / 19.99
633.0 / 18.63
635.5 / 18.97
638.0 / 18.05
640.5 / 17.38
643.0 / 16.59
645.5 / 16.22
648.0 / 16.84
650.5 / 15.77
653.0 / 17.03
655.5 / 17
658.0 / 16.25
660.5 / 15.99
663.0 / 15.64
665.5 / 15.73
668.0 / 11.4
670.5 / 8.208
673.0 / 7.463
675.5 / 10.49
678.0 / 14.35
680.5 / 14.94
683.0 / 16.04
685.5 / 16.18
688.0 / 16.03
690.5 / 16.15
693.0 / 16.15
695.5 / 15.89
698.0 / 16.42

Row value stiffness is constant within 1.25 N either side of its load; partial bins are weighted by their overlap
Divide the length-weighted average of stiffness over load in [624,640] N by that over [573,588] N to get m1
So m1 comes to 1.2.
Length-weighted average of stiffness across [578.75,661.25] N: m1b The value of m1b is 16.9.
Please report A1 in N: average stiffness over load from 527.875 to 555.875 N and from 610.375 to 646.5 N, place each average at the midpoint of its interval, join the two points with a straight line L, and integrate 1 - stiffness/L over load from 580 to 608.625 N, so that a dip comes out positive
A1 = -3.8 N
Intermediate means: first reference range 8.68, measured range 16.1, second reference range 17.8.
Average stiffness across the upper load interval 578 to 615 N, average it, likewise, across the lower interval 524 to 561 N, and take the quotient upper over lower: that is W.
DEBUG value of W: 1.69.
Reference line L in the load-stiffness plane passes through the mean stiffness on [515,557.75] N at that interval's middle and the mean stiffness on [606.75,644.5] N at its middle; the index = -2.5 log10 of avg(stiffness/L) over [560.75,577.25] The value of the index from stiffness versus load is -0.19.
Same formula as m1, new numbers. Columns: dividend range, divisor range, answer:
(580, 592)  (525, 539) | 1.66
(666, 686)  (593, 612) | 0.76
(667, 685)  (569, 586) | 0.75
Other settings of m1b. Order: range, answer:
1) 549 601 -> 14.9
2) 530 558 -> 8.76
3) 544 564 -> 10.9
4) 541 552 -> 7.85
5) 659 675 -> 12.4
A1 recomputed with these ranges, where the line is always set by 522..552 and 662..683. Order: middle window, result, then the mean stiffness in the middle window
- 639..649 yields -4.3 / 16.8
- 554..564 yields -3.4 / 13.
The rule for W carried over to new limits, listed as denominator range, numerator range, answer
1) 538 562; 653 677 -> 1.40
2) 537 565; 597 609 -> 1.60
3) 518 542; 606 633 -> 1.67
